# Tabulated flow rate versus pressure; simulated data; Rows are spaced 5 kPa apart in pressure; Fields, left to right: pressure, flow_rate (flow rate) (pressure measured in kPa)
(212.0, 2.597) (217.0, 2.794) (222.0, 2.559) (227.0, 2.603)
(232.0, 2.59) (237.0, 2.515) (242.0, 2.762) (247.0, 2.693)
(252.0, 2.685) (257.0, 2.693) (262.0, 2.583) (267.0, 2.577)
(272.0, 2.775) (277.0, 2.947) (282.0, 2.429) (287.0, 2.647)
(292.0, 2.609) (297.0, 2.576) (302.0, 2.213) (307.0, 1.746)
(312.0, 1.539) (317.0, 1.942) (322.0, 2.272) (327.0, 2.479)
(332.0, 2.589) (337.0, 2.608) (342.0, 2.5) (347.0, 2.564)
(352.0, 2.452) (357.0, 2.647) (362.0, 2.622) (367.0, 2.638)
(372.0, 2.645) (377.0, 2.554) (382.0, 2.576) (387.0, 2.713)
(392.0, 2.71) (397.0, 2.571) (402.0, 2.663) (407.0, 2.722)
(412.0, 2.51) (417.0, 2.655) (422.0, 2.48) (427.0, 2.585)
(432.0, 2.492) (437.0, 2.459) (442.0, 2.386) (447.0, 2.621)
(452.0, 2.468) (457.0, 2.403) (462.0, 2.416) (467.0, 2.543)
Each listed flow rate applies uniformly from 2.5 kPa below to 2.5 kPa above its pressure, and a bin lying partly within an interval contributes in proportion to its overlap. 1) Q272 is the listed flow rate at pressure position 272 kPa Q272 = 2.775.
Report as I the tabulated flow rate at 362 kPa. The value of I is 2.622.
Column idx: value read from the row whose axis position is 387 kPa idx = 2.713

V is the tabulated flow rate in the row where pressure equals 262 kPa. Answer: 2.583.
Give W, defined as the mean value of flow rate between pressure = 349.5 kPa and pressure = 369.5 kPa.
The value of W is 2.59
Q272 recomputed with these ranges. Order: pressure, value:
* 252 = 2.685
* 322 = 2.272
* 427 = 2.585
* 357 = 2.647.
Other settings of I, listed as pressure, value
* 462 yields 2.416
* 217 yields 2.794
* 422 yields 2.48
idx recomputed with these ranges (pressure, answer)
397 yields 2.571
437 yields 2.459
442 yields 2.386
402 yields 2.663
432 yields 2.492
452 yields 2.468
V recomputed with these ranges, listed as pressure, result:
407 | 2.722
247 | 2.693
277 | 2.947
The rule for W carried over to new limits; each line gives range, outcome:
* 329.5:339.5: 2.6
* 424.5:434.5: 2.54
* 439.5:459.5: 2.47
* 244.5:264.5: 2.66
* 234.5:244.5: 2.64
